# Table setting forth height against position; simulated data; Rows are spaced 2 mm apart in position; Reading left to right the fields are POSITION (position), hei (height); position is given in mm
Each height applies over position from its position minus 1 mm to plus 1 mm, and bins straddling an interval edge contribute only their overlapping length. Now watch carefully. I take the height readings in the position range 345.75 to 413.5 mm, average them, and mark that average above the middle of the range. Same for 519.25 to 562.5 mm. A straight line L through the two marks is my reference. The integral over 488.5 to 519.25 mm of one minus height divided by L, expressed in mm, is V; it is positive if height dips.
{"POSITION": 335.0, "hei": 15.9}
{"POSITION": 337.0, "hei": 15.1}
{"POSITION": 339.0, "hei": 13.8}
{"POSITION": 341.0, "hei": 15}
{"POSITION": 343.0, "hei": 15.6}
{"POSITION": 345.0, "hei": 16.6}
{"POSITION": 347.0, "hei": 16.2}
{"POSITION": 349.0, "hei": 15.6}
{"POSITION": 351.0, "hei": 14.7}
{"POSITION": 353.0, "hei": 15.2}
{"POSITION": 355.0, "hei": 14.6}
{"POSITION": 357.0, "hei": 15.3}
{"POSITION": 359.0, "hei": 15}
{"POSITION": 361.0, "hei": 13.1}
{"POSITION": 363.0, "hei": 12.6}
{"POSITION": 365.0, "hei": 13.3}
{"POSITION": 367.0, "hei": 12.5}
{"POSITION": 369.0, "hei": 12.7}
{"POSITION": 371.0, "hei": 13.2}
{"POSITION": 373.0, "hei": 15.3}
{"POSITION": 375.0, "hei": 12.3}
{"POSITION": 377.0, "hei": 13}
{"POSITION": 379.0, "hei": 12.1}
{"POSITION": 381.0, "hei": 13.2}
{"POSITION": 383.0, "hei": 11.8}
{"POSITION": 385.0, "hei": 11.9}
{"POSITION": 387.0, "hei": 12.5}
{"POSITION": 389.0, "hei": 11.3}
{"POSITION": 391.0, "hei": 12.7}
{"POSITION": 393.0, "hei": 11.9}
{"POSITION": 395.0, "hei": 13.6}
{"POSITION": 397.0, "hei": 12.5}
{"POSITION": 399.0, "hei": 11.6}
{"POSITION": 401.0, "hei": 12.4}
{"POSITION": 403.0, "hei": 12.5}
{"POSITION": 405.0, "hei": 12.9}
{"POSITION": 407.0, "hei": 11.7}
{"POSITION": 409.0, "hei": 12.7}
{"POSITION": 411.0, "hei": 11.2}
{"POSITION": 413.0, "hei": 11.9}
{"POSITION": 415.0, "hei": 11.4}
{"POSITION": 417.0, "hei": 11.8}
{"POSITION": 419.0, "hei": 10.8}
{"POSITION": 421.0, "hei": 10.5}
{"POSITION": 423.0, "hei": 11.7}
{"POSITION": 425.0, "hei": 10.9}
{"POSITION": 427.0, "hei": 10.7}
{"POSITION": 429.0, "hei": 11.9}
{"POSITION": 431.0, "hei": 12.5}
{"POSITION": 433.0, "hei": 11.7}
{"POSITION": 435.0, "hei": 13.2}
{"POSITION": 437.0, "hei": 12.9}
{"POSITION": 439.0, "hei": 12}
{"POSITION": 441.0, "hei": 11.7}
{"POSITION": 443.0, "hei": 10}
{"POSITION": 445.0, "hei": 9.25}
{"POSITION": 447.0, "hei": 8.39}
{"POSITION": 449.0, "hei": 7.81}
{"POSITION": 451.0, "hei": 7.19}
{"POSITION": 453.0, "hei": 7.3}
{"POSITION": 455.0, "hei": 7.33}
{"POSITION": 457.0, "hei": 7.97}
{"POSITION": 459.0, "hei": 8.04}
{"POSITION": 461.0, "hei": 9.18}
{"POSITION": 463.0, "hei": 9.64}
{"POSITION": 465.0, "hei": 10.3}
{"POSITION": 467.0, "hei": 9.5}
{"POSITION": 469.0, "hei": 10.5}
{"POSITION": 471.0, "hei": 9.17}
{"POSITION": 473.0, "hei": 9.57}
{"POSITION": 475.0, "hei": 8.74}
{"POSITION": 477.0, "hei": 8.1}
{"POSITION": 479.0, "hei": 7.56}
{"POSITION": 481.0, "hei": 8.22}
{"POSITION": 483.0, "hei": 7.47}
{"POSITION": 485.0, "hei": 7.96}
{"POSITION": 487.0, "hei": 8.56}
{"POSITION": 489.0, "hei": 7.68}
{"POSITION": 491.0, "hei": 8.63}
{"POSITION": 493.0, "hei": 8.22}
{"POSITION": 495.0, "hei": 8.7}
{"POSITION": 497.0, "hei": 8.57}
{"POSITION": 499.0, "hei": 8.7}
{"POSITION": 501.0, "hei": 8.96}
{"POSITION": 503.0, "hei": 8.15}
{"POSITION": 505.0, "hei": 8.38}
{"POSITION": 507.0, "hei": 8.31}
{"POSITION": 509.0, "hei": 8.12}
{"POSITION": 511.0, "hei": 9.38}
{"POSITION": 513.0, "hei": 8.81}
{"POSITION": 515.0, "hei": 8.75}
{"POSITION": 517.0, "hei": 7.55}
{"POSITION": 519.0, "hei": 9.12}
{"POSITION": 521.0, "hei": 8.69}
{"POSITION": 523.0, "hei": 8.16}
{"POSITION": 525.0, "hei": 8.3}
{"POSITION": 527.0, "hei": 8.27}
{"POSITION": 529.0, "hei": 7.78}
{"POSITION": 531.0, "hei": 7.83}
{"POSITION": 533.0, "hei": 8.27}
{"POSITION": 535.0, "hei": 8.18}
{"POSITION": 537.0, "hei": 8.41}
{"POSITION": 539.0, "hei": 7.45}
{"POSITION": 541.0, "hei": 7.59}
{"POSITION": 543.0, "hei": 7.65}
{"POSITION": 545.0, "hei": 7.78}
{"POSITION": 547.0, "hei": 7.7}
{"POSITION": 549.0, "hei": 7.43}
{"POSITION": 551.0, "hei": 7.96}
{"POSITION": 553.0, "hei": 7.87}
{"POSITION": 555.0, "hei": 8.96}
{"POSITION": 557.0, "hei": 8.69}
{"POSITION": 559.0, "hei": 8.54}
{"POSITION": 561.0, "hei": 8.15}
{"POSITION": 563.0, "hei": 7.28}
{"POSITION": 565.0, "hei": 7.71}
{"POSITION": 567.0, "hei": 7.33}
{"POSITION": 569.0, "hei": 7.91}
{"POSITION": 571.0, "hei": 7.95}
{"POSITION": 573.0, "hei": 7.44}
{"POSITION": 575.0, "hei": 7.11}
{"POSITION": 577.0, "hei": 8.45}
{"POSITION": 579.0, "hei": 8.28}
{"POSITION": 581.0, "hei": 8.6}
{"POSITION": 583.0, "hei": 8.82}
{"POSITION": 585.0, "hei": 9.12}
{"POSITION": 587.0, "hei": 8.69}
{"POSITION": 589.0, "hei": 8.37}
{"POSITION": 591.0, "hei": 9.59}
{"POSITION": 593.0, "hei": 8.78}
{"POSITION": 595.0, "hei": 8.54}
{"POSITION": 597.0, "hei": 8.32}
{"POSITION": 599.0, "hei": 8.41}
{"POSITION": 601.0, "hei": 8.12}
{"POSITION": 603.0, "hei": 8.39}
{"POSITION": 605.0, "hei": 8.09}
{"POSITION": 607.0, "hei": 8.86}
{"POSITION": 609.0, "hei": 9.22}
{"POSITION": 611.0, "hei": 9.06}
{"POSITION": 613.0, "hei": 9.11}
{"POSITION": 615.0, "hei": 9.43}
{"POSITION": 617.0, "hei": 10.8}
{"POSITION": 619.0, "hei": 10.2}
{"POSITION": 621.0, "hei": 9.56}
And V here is 2.4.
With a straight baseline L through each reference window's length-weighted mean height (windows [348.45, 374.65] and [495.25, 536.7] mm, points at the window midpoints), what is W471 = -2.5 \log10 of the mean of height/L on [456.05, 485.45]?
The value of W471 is 0.144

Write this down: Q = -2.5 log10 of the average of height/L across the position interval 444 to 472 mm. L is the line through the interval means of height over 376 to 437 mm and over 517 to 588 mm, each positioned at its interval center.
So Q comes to 0.22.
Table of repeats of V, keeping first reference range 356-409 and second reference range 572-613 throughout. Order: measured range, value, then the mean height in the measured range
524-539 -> 2.6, 8.1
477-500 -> 5.3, 8.2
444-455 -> 3.4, 7.93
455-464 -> 2.1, 8.55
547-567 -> 2.7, 8.01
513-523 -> 1.5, 8.52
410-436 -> 0.9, 11.6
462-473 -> 1.3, 9.8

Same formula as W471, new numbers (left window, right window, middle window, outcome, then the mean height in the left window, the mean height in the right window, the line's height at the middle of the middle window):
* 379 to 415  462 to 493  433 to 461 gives 0.06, 12.2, 8.76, 10.1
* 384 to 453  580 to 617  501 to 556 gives 0.20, 11.4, 8.81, 9.81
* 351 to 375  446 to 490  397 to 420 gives -0.04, 13.9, 8.46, 11.5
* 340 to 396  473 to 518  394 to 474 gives 0.03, 13.7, 8.37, 10.9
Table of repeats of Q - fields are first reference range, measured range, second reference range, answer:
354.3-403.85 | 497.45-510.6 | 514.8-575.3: 0.09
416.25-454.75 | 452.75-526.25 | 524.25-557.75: 0.08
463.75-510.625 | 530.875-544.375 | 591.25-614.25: 0.10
